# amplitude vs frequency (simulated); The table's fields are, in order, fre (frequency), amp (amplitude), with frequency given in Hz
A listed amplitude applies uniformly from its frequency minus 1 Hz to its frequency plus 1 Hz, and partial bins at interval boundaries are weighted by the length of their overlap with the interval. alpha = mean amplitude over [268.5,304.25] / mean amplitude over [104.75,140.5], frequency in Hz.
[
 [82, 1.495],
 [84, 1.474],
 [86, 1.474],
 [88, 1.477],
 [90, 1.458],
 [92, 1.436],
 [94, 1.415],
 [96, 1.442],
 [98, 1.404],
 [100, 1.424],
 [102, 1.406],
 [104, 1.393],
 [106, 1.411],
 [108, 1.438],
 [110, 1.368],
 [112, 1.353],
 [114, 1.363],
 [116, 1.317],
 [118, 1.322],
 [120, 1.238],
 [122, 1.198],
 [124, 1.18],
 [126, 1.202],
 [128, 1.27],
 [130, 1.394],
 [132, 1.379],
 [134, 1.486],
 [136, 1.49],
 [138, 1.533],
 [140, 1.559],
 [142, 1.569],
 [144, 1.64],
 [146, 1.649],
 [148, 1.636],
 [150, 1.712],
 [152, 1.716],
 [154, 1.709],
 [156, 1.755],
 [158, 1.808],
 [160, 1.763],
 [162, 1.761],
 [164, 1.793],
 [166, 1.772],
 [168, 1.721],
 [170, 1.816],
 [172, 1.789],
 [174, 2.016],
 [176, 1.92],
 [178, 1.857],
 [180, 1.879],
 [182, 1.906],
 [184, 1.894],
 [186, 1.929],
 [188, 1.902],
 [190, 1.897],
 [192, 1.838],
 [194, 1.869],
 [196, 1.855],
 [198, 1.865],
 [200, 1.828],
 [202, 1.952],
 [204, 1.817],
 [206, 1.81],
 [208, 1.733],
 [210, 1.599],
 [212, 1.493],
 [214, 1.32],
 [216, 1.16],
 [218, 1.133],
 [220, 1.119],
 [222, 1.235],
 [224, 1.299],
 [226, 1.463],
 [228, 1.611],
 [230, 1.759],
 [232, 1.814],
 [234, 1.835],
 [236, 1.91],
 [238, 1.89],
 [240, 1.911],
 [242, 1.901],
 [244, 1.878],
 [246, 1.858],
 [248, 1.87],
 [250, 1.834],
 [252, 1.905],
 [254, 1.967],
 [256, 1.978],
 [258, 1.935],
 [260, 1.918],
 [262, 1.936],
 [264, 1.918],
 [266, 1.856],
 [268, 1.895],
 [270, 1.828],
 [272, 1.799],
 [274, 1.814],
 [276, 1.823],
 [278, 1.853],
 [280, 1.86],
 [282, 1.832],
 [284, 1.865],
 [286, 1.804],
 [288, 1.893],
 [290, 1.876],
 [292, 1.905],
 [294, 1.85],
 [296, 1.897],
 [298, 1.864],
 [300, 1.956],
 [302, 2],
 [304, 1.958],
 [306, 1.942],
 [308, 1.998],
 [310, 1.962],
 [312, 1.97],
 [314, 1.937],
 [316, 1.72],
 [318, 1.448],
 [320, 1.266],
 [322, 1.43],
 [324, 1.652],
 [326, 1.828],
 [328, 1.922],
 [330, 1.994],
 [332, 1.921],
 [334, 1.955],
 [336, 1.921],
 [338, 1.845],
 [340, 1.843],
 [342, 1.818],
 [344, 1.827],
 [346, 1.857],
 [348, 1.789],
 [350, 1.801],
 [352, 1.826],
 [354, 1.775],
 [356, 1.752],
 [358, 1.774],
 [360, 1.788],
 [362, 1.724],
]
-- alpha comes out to 1.4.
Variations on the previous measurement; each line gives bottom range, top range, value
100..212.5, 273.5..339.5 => 1.12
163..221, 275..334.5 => 1.06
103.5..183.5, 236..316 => 1.20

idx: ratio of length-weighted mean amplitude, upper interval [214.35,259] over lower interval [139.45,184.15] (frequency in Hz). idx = 0.96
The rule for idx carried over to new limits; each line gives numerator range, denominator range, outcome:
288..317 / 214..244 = 1.22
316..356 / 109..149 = 1.26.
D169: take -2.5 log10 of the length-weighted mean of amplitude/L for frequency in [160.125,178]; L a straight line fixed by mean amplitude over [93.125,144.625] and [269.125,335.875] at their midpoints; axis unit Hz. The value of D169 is -0.20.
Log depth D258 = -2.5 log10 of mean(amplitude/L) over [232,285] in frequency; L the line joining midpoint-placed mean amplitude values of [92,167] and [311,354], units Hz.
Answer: -0.12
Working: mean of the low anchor 1.49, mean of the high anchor 1.79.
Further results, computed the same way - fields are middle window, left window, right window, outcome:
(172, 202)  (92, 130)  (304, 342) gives -0.24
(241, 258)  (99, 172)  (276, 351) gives -0.11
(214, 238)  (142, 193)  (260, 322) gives 0.21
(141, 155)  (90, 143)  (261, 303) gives -0.13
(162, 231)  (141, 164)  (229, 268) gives 0.05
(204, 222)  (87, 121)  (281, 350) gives 0.13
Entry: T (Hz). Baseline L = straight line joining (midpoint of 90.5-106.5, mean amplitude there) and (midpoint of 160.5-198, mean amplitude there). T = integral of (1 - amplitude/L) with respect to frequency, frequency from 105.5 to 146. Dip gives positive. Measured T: 4.52 Hz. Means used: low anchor 1.42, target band 1.39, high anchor 1.86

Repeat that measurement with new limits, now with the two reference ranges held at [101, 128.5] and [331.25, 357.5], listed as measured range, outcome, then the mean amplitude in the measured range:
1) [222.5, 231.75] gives 0.20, 1.54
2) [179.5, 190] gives -3.02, 1.9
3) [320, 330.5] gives 0.52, 1.71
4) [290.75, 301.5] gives -1.05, 1.9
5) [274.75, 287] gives -1.04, 1.84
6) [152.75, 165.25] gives -3.03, 1.76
